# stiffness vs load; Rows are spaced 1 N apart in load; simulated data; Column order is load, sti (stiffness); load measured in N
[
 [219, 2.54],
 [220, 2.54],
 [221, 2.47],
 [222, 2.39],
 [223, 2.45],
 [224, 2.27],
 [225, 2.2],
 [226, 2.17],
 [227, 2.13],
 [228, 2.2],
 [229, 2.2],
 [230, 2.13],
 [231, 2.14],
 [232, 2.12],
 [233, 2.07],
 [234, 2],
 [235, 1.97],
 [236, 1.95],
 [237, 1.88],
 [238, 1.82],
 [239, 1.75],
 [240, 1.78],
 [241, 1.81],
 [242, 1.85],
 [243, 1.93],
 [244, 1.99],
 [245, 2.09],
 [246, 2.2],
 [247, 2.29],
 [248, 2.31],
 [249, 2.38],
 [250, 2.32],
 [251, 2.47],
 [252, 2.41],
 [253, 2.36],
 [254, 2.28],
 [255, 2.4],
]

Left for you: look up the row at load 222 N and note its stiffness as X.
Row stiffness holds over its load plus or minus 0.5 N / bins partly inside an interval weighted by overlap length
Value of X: 2.39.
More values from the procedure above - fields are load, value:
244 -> 1.99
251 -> 2.47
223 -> 2.45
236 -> 1.95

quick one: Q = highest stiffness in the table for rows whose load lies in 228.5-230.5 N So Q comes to 2.2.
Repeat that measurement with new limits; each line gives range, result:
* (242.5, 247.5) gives 2.29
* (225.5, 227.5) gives 2.17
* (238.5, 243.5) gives 1.93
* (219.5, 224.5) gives 2.54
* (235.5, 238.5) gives 1.95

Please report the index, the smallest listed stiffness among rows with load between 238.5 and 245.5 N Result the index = 1.75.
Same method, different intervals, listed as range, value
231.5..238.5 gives 1.82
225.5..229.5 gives 2.13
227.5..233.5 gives 2.07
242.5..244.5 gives 1.93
